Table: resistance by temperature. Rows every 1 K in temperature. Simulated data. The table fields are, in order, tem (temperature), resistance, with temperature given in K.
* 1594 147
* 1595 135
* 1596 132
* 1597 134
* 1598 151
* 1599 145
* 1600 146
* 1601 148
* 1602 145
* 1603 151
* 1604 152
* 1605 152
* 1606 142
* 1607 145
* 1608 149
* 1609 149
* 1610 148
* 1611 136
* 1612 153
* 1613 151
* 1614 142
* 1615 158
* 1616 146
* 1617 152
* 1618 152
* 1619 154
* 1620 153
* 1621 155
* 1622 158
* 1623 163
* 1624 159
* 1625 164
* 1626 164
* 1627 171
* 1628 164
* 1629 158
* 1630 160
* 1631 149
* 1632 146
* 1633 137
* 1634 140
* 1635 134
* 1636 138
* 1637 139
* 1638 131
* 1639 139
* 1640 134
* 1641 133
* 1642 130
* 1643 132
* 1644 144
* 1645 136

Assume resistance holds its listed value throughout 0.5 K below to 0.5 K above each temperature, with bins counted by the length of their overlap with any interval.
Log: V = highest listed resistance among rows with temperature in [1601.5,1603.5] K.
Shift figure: 151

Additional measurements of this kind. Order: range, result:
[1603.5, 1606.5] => 152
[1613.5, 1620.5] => 158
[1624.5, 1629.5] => 171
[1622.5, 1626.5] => 164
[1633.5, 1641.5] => 140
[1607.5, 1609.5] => 149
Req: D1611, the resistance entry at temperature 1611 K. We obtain 136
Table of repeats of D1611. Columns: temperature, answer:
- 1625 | 164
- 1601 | 148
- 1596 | 132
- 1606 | 142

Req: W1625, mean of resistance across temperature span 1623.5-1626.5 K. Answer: 162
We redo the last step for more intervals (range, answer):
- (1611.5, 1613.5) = 152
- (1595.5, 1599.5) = 140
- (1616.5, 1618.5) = 152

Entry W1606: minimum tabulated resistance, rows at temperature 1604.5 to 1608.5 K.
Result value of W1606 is 142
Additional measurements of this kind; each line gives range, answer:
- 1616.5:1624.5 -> 152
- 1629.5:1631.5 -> 149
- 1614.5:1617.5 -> 146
